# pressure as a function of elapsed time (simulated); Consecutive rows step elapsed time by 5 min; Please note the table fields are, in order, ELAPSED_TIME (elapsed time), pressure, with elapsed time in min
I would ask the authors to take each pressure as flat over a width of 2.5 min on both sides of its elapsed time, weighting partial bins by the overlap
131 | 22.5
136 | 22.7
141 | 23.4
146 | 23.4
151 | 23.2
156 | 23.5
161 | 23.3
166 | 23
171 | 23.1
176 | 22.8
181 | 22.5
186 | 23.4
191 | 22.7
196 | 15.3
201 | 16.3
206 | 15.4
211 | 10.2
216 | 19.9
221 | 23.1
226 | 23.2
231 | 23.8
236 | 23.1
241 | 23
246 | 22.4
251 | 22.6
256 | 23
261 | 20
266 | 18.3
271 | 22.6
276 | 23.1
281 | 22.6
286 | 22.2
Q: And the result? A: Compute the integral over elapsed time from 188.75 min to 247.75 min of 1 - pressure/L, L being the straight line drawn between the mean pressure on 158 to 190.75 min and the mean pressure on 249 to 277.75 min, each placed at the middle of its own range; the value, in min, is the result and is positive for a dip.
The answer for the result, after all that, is 6.43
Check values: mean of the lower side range 23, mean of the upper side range 21.5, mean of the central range 19.8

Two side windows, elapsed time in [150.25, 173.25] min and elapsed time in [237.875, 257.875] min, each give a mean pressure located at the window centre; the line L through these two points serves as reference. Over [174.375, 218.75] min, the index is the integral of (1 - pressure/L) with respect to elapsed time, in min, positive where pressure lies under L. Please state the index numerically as 8.4 min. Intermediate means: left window 23.2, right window 22.8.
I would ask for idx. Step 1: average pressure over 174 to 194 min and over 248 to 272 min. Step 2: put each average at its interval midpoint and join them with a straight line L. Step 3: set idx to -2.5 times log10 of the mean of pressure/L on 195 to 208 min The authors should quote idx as 0.38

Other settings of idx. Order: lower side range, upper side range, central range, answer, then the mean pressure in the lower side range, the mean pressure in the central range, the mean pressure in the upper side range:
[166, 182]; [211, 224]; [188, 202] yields 0.150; 22.9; 18.5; 19.4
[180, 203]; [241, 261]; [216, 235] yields -0.076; 20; 22.9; 22.4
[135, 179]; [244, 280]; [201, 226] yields 0.257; 23.2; 17.7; 21.7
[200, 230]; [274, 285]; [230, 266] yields -0.084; 18.4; 22.2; 22.8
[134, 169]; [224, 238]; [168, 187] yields 0.017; 23.2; 22.9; 23.4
